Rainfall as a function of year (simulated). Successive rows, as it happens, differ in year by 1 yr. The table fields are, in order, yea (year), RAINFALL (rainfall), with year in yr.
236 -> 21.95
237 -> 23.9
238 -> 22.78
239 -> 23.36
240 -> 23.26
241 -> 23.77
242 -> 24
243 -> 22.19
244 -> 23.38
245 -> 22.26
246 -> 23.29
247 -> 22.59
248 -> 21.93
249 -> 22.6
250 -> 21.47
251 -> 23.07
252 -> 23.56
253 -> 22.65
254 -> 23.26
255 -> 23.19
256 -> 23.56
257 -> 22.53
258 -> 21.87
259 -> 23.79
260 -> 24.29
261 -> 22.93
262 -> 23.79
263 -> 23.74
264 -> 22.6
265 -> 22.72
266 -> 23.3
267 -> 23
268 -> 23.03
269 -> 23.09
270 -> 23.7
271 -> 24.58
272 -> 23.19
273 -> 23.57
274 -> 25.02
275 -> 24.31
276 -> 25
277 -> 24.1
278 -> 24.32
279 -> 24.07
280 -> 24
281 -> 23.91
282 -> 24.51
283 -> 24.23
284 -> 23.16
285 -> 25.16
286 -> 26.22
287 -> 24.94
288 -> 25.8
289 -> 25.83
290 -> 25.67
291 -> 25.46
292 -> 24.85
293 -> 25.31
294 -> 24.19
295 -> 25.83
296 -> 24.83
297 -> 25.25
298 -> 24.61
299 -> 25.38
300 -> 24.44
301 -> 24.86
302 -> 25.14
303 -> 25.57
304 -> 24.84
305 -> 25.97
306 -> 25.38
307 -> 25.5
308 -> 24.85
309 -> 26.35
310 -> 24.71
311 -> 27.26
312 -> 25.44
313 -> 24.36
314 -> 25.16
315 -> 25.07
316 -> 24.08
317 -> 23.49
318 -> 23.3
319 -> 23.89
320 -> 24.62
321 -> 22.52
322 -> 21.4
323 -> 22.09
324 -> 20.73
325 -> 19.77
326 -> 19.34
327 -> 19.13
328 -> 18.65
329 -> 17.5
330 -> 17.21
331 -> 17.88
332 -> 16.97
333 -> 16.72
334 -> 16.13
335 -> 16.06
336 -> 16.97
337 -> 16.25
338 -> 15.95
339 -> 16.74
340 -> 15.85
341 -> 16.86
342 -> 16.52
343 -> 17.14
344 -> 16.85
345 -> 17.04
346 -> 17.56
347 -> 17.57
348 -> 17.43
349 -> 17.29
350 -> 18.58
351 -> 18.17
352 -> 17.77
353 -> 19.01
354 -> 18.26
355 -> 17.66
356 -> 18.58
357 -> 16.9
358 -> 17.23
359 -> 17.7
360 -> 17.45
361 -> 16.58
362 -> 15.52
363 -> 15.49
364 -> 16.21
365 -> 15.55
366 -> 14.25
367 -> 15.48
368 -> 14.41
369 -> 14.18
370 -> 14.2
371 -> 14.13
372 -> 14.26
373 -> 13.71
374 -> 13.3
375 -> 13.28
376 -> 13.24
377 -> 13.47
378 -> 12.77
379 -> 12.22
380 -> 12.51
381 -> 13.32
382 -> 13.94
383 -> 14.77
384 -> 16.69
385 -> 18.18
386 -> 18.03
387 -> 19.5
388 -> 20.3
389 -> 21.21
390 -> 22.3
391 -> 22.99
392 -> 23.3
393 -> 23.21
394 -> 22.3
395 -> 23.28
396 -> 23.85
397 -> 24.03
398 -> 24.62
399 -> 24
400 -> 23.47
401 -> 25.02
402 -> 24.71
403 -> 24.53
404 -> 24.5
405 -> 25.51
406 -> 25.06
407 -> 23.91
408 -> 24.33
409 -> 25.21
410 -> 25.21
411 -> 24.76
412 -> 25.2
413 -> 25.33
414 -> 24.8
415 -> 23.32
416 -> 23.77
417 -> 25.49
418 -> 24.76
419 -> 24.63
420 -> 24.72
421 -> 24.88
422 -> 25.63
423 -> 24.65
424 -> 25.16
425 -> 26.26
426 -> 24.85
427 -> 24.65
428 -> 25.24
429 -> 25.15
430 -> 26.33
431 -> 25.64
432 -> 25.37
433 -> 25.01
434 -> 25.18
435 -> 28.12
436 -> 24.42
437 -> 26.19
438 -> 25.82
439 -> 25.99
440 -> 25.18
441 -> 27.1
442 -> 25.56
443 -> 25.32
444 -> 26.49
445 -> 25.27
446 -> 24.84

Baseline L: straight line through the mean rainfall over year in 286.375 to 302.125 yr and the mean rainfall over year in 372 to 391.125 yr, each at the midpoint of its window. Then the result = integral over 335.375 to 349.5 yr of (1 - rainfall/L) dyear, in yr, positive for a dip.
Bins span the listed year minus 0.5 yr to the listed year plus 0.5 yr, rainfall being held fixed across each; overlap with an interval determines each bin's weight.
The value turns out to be 2.2 yr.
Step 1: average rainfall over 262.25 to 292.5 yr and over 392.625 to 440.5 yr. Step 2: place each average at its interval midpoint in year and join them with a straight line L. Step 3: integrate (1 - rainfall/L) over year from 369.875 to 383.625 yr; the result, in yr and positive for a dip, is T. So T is 6.22 yr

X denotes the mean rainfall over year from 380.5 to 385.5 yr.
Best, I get 15.4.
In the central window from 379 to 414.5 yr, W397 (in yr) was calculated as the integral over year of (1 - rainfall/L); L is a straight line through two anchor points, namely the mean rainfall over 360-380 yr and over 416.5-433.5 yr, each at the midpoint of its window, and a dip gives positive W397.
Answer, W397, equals -4.0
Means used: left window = 14.4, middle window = 22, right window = 25.2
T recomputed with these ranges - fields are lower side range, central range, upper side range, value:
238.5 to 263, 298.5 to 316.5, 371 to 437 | -2.0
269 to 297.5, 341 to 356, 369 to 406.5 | 2.5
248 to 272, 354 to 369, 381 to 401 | 3.6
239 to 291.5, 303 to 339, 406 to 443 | 3.9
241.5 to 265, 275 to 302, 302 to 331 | -2.1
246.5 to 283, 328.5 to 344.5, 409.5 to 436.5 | 4.9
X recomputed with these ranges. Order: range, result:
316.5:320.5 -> 23.8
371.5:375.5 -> 13.6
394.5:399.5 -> 24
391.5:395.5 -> 23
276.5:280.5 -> 24.1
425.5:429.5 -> 25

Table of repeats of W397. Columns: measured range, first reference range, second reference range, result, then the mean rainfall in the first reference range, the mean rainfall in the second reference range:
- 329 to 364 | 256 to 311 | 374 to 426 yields 9.0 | 24.4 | 21.8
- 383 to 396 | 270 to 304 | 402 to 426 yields 2.1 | 24.8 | 24.8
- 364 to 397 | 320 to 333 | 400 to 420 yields 8.7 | 19.5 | 24.7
